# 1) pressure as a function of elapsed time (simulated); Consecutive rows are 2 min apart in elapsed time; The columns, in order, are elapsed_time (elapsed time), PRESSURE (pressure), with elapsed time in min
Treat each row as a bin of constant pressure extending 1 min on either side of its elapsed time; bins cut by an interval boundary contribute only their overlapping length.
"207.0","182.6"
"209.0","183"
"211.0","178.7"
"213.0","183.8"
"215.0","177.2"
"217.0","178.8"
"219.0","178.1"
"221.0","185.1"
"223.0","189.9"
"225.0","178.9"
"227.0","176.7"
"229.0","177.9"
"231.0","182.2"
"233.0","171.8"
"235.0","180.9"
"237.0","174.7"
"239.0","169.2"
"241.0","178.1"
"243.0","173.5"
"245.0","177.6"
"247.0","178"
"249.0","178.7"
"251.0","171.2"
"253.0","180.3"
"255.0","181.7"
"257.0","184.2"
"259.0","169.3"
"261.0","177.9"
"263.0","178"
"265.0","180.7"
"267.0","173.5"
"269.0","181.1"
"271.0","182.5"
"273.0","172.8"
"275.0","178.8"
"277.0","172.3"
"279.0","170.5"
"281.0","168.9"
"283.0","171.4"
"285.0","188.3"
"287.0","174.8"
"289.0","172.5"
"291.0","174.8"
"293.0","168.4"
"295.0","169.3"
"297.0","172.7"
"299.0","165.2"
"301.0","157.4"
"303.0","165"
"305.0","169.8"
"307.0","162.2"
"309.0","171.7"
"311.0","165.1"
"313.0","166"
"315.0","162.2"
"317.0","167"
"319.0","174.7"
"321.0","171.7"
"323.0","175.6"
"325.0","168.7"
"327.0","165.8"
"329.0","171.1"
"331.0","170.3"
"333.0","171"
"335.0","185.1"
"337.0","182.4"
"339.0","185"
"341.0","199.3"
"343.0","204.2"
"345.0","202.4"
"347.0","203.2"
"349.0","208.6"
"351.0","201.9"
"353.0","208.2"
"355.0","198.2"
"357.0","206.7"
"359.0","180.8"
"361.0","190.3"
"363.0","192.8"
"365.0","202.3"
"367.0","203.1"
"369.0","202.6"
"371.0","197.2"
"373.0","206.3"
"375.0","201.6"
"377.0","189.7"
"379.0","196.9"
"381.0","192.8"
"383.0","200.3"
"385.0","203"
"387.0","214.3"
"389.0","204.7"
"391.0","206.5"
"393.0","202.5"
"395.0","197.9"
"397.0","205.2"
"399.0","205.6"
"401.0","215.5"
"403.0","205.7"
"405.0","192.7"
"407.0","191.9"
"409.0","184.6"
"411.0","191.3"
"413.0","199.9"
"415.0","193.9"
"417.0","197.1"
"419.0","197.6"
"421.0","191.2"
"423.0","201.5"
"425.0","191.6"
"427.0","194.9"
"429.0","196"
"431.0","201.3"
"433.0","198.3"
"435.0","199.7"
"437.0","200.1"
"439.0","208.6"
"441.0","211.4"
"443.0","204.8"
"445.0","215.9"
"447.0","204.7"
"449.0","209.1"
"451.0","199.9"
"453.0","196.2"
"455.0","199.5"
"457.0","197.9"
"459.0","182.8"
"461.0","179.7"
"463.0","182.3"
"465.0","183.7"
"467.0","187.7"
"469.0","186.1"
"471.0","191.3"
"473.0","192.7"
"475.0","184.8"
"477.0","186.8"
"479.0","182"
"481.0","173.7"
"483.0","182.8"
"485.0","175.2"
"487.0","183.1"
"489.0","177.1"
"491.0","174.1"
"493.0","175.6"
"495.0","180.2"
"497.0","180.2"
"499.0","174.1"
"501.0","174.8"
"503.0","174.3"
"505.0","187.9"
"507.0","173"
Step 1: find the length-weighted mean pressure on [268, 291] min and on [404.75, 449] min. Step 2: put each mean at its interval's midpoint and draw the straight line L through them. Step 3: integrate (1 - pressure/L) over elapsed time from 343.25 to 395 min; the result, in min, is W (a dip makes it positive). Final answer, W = -3.0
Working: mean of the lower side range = 176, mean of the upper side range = 199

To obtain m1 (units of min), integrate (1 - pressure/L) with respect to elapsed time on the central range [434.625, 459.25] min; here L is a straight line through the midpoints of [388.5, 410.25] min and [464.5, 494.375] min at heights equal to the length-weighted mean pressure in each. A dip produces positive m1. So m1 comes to -1.7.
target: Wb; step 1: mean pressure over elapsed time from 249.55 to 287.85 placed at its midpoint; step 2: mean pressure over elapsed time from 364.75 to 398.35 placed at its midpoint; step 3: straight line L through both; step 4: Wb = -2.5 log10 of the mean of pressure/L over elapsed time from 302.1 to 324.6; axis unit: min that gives 0.11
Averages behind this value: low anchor 177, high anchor 202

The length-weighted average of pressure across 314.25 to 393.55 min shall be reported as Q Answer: 192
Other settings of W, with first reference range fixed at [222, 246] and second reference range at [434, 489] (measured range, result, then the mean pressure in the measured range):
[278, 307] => 1.8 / 170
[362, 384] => -1.4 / 199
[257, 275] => 0.2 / 177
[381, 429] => -2.7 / 199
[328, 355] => -1.1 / 192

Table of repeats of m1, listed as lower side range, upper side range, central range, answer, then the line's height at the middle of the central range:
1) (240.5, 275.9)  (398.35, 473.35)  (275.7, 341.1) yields 4.1 min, 183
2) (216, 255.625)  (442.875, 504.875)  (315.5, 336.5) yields 1.1 min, 181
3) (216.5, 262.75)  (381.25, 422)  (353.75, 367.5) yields -0.1 min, 194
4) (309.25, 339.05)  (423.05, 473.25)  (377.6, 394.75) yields -1.7 min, 184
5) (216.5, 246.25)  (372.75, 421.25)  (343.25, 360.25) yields -0.7 min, 194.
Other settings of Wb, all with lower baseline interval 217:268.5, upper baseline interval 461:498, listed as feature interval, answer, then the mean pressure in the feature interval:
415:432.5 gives -0.087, 196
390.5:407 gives -0.127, 203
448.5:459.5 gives -0.092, 198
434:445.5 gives -0.140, 206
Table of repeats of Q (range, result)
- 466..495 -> 182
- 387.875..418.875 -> 200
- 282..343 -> 173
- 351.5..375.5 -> 199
